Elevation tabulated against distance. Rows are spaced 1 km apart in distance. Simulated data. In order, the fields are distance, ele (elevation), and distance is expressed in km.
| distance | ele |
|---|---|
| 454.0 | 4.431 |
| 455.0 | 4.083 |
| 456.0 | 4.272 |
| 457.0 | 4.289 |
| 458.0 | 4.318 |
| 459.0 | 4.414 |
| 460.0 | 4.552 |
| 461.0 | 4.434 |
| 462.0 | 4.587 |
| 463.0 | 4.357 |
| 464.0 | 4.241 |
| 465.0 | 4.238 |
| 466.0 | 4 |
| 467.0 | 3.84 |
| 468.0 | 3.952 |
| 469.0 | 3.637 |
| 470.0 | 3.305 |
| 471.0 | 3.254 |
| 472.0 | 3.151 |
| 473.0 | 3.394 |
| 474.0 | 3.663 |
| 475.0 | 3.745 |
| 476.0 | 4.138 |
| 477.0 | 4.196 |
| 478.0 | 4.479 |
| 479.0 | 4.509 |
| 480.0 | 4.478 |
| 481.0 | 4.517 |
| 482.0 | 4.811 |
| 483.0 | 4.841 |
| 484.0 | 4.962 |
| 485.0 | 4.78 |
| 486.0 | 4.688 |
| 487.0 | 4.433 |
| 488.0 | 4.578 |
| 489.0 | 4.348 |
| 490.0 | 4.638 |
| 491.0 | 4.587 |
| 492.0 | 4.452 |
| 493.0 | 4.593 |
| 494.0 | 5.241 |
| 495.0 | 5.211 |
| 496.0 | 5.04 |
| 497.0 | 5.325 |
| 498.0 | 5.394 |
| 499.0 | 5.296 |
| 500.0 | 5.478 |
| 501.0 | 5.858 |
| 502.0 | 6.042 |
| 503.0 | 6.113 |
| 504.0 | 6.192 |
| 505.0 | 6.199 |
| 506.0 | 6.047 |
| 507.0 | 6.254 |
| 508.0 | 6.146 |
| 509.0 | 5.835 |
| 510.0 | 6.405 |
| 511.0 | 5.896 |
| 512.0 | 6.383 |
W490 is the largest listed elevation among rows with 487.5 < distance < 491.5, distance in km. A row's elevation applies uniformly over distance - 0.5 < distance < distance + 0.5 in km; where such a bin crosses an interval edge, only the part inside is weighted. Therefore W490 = 4.638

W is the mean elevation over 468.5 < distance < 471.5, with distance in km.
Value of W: 3.4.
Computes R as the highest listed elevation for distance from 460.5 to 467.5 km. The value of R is 4.587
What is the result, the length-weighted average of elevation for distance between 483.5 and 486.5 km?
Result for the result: 4.81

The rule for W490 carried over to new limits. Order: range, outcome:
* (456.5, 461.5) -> 4.552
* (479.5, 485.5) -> 4.962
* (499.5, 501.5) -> 5.858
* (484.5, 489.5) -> 4.78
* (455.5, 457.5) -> 4.289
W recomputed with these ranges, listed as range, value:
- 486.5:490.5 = 4.5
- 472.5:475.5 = 3.6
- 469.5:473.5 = 3.28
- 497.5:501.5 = 5.51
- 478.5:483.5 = 4.63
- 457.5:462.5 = 4.46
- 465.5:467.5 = 3.92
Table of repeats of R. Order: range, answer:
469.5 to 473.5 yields 3.394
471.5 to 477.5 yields 4.196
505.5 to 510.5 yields 6.405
